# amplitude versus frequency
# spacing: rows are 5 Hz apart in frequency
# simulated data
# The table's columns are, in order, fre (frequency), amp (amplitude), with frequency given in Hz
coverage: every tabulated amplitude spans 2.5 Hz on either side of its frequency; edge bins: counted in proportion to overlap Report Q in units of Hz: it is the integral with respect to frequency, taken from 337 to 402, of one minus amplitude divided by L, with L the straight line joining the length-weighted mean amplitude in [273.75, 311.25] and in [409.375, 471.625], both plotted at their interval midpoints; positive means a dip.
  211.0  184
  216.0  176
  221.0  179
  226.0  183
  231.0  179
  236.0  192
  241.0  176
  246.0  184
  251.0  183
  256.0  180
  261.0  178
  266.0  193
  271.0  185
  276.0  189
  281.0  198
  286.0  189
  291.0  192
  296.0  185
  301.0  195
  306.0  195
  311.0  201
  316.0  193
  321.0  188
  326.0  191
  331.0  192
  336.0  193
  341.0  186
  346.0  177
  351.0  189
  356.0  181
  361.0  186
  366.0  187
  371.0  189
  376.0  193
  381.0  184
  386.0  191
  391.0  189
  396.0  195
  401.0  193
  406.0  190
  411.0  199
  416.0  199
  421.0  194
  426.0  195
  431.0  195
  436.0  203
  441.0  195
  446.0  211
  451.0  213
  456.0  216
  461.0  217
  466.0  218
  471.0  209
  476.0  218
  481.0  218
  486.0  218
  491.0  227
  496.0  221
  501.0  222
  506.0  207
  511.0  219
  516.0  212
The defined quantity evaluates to 3.69 Hz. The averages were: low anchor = 193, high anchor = 205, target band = 188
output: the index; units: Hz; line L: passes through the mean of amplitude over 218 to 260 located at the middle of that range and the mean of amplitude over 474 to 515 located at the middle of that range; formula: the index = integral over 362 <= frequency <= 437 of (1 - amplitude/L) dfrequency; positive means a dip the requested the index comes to 4.44 Hz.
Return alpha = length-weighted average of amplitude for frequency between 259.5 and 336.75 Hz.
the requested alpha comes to 191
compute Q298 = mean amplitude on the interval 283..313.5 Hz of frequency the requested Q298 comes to 193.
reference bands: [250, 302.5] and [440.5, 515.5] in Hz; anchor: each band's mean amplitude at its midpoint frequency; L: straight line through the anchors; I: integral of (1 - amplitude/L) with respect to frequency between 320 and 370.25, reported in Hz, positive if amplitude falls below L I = 2.6 Hz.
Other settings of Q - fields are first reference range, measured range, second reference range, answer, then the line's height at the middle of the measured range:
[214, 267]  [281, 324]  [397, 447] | -1.3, 187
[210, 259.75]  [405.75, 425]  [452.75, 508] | 1.1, 208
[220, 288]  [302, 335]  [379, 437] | -0.8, 189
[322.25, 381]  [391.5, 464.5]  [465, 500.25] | 1.7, 206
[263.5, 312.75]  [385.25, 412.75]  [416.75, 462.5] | 1.1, 201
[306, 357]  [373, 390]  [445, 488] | 0.8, 199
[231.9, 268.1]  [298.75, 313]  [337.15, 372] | -1.0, 184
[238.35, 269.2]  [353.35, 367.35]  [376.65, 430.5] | 0.4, 190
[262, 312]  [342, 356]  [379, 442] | 0.7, 193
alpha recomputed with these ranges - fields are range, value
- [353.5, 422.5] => 191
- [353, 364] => 184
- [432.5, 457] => 207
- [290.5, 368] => 189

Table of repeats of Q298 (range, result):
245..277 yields 184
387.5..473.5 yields 202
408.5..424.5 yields 197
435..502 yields 215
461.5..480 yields 215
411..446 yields 198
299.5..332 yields 194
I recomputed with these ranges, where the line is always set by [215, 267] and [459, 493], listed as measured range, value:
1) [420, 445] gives 1.6 Hz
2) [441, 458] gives 0.2 Hz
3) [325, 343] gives 0.5 Hz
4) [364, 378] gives 0.8 Hz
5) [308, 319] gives -0.2 Hz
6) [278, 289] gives -0.3 Hz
